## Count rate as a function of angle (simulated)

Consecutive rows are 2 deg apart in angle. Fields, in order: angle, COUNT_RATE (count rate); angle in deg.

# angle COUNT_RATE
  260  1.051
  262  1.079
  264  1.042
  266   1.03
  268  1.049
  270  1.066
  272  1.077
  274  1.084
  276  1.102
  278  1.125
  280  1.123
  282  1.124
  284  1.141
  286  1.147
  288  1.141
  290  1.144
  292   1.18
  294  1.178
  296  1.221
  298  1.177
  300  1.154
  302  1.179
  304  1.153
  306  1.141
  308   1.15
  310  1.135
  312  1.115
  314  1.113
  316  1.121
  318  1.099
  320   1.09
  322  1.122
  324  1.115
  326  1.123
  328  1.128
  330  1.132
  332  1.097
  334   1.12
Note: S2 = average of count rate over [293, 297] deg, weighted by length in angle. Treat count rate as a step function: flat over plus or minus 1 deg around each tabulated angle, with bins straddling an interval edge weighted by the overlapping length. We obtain 1.2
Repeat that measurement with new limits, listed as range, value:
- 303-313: 1.14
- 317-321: 1.09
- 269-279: 1.09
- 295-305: 1.18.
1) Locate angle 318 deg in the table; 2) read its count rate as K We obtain 1.099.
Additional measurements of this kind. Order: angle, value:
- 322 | 1.122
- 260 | 1.051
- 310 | 1.135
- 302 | 1.179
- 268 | 1.049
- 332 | 1.097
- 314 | 1.113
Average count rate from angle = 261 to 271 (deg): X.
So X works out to 1.05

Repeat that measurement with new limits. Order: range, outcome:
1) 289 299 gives 1.18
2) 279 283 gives 1.12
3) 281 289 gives 1.14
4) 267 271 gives 1.06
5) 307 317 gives 1.13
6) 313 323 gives 1.11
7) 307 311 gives 1.14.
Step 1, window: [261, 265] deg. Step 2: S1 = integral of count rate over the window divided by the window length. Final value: 1.06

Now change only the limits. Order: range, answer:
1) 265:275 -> 1.06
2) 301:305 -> 1.17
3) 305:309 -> 1.15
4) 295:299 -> 1.2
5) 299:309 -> 1.16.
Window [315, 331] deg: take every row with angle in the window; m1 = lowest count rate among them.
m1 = 1.09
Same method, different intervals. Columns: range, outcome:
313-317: 1.113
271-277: 1.077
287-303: 1.141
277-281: 1.123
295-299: 1.177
